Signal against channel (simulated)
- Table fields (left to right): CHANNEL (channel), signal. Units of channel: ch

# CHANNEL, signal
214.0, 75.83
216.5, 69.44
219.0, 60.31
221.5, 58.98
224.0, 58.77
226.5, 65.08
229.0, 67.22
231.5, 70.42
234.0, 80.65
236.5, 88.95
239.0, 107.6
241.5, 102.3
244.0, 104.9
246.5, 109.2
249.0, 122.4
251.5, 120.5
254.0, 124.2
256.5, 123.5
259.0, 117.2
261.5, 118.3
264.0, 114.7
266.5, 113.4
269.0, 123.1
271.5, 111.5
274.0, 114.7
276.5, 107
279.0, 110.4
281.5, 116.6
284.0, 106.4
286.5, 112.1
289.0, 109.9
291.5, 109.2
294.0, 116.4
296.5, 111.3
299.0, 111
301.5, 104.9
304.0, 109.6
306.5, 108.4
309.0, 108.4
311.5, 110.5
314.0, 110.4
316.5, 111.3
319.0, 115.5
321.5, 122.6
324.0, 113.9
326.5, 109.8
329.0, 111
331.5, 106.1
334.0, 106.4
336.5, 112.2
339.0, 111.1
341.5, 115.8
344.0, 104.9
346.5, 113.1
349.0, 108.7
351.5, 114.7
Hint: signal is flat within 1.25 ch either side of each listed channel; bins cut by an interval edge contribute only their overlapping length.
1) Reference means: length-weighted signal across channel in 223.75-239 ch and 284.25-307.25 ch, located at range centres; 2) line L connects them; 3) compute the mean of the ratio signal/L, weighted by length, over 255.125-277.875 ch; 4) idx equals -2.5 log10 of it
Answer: -0.22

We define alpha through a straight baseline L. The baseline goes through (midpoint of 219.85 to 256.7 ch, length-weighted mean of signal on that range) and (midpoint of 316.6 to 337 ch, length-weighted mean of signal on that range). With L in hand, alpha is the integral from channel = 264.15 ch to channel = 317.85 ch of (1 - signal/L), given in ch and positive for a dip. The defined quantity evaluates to -3.8 ch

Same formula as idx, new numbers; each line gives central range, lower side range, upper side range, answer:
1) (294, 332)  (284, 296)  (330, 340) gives -0.011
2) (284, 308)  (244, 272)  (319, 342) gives 0.045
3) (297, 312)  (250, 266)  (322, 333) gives 0.048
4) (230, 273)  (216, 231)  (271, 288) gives -0.240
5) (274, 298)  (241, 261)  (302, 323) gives 0.024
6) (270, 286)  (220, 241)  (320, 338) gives -0.196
